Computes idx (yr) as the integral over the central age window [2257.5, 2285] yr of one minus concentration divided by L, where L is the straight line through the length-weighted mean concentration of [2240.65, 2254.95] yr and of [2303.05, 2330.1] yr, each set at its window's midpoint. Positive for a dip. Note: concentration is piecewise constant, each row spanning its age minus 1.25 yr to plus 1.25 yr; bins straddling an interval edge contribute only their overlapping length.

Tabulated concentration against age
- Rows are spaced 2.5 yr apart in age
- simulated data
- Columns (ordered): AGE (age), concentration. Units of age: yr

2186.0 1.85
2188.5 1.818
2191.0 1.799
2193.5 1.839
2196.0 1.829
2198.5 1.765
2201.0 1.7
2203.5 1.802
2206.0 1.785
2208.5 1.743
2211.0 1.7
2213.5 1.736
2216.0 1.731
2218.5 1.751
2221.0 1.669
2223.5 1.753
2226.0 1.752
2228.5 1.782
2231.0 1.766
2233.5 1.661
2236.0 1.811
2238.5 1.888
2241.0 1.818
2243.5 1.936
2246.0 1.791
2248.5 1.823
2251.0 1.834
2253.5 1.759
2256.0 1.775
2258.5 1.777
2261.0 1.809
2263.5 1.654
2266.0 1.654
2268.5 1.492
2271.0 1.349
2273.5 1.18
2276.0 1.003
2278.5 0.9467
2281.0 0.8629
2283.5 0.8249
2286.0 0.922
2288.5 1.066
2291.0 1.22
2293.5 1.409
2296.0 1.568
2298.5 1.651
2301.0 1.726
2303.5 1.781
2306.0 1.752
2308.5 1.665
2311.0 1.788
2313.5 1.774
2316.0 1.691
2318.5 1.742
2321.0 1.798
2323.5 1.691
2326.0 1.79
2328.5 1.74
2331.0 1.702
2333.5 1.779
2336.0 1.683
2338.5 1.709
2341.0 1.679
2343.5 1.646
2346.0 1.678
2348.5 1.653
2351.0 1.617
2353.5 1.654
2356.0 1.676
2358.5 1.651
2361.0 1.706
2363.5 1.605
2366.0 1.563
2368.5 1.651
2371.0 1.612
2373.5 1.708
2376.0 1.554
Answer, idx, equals 7.4 yr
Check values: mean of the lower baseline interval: 1.83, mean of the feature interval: 1.32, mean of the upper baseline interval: 1.74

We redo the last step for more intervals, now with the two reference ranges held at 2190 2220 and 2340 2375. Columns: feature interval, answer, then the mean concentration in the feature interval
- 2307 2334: -1.0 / 1.74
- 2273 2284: 4.8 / 0.958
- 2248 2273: 0.7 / 1.67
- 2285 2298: 3.3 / 1.27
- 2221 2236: 0.0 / 1.74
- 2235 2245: -0.7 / 1.86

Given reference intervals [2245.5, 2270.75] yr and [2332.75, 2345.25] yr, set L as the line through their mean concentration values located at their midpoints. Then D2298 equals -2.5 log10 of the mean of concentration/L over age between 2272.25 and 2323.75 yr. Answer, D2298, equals 0.19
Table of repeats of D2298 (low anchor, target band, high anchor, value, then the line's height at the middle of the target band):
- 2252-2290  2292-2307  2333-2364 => -0.123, 1.46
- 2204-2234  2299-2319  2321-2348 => -0.011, 1.72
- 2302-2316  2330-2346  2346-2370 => -0.008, 1.69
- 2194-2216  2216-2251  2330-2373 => -0.027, 1.74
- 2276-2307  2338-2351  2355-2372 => -0.080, 1.55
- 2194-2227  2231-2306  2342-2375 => 0.125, 1.71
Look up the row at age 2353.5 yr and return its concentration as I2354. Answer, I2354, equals 1.654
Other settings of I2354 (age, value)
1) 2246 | 1.791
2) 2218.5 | 1.751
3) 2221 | 1.669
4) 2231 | 1.766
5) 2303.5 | 1.781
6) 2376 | 1.554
